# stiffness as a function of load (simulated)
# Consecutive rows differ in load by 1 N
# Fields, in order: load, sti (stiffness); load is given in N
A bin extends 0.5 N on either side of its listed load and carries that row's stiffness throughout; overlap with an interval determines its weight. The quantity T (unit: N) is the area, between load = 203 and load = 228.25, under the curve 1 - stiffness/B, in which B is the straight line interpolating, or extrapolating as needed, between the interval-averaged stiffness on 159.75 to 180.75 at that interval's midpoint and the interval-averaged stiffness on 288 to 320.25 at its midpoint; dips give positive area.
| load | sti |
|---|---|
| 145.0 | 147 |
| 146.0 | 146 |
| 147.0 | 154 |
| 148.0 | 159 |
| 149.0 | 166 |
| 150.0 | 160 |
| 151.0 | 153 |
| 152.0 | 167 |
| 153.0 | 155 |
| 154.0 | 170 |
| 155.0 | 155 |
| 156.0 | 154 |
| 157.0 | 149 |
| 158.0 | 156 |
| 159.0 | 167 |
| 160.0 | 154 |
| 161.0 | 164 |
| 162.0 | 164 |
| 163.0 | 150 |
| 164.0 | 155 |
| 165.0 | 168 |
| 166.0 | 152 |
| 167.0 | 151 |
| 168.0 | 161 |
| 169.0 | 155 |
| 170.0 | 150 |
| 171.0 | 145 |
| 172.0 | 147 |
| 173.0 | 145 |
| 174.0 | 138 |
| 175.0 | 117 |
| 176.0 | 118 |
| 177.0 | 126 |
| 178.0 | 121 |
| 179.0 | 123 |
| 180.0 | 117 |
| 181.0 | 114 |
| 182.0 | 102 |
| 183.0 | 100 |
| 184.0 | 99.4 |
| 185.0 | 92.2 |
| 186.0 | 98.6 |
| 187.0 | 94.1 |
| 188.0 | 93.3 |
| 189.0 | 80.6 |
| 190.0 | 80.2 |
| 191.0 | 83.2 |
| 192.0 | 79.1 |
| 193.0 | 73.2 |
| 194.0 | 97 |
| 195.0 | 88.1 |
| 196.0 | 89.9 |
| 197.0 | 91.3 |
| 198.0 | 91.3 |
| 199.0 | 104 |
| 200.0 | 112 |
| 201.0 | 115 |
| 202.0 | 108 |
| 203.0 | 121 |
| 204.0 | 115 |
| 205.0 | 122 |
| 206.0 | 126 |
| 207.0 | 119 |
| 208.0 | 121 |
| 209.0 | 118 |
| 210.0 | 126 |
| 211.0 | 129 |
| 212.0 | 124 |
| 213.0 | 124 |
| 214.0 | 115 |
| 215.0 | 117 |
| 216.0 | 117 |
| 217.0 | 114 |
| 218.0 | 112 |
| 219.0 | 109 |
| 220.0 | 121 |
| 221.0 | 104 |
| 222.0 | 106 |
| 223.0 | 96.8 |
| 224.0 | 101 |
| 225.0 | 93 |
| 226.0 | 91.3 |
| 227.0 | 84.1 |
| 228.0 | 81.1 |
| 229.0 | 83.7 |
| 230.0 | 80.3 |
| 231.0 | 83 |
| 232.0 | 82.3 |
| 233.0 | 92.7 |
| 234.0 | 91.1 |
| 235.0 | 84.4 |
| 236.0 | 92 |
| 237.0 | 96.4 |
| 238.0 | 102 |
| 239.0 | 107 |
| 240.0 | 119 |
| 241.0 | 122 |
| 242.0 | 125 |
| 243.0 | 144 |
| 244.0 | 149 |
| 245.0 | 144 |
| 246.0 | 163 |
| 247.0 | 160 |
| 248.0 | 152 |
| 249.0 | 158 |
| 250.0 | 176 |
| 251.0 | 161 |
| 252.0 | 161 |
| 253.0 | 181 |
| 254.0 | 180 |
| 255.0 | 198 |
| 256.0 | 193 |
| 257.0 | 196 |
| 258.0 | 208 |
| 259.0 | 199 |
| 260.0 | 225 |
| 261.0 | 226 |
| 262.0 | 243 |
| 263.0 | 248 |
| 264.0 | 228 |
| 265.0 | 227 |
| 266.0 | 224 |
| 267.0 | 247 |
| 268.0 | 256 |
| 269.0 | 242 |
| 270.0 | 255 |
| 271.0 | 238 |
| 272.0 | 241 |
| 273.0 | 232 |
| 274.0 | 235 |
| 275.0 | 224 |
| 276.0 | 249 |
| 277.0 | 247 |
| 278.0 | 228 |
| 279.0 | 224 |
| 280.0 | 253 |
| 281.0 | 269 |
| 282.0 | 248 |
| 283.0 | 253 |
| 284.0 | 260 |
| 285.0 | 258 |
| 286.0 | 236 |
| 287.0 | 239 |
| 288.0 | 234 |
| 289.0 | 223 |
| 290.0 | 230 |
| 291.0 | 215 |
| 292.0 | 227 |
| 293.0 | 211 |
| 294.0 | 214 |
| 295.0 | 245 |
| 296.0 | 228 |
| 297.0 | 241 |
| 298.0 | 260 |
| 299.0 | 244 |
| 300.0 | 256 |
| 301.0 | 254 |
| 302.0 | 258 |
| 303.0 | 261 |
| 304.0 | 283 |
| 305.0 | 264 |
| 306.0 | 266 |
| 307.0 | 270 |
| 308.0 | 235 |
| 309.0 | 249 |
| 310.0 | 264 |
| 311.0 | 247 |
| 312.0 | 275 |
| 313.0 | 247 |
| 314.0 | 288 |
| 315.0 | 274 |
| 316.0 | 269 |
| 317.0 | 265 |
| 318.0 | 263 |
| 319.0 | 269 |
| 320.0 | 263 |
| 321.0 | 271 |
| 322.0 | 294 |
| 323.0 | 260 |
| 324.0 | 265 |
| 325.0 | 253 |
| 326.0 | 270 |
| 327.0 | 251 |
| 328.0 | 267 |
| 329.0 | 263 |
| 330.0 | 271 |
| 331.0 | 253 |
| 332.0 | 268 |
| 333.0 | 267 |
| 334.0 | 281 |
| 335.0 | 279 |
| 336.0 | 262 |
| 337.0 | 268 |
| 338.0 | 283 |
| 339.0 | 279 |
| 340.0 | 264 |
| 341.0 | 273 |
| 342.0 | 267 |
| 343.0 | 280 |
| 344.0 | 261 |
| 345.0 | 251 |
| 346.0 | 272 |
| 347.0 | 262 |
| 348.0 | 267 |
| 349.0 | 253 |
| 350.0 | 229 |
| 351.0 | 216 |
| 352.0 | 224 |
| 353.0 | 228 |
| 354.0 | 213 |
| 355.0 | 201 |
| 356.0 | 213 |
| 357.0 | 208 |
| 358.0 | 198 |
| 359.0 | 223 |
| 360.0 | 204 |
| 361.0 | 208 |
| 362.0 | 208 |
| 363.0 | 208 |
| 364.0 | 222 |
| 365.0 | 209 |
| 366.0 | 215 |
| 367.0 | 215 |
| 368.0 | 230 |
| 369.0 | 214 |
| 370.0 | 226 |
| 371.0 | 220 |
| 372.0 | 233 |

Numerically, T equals 9.5 N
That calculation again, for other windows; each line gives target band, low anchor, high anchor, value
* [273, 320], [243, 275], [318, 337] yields -2.08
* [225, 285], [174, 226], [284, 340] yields 2.28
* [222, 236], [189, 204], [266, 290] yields 5.89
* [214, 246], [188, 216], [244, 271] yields 9.94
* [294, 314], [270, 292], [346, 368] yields -1.76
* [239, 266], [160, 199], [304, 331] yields 2.42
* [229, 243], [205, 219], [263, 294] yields 5.48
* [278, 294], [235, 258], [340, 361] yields -4.87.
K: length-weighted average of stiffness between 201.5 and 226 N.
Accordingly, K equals 114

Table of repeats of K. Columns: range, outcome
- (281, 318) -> 250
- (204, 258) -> 124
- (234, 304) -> 207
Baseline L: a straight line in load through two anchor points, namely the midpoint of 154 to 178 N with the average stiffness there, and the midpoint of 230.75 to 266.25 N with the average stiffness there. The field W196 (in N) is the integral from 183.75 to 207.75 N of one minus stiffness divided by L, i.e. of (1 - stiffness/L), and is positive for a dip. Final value 8.47 N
